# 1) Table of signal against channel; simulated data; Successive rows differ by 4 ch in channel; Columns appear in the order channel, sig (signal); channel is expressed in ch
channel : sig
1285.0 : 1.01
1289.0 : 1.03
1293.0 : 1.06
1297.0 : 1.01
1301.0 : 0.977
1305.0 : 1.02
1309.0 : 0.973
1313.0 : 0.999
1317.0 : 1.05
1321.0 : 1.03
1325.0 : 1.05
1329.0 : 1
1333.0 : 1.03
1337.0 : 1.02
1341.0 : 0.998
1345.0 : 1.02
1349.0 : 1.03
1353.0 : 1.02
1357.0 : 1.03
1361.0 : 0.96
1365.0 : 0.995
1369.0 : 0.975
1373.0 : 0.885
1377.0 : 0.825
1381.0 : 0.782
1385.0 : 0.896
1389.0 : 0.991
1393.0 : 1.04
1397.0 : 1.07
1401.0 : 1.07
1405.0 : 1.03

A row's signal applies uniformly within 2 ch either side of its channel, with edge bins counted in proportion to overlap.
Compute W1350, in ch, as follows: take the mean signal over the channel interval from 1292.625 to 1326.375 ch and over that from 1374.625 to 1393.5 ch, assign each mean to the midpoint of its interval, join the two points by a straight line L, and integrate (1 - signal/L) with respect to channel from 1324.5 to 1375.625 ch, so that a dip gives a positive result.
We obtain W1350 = -2.5 ch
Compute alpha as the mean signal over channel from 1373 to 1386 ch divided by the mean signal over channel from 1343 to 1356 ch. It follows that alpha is 0.8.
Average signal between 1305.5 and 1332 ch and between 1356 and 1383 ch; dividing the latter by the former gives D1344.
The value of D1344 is 0.90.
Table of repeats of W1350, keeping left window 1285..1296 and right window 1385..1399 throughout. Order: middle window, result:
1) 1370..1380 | 1.55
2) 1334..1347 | 0.14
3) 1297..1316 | 0.64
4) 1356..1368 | 0.35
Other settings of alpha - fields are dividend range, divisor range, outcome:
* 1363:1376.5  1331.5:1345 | 0.92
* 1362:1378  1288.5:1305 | 0.91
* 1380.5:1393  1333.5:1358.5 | 0.91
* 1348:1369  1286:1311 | 0.99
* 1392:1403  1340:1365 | 1.05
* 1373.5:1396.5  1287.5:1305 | 0.90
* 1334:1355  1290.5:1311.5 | 1.01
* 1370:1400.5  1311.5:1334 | 0.91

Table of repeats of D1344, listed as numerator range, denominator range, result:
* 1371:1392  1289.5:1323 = 0.87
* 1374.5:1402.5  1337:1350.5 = 0.94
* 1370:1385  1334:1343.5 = 0.84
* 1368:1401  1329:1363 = 0.93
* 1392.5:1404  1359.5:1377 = 1.13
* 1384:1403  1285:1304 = 1.00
